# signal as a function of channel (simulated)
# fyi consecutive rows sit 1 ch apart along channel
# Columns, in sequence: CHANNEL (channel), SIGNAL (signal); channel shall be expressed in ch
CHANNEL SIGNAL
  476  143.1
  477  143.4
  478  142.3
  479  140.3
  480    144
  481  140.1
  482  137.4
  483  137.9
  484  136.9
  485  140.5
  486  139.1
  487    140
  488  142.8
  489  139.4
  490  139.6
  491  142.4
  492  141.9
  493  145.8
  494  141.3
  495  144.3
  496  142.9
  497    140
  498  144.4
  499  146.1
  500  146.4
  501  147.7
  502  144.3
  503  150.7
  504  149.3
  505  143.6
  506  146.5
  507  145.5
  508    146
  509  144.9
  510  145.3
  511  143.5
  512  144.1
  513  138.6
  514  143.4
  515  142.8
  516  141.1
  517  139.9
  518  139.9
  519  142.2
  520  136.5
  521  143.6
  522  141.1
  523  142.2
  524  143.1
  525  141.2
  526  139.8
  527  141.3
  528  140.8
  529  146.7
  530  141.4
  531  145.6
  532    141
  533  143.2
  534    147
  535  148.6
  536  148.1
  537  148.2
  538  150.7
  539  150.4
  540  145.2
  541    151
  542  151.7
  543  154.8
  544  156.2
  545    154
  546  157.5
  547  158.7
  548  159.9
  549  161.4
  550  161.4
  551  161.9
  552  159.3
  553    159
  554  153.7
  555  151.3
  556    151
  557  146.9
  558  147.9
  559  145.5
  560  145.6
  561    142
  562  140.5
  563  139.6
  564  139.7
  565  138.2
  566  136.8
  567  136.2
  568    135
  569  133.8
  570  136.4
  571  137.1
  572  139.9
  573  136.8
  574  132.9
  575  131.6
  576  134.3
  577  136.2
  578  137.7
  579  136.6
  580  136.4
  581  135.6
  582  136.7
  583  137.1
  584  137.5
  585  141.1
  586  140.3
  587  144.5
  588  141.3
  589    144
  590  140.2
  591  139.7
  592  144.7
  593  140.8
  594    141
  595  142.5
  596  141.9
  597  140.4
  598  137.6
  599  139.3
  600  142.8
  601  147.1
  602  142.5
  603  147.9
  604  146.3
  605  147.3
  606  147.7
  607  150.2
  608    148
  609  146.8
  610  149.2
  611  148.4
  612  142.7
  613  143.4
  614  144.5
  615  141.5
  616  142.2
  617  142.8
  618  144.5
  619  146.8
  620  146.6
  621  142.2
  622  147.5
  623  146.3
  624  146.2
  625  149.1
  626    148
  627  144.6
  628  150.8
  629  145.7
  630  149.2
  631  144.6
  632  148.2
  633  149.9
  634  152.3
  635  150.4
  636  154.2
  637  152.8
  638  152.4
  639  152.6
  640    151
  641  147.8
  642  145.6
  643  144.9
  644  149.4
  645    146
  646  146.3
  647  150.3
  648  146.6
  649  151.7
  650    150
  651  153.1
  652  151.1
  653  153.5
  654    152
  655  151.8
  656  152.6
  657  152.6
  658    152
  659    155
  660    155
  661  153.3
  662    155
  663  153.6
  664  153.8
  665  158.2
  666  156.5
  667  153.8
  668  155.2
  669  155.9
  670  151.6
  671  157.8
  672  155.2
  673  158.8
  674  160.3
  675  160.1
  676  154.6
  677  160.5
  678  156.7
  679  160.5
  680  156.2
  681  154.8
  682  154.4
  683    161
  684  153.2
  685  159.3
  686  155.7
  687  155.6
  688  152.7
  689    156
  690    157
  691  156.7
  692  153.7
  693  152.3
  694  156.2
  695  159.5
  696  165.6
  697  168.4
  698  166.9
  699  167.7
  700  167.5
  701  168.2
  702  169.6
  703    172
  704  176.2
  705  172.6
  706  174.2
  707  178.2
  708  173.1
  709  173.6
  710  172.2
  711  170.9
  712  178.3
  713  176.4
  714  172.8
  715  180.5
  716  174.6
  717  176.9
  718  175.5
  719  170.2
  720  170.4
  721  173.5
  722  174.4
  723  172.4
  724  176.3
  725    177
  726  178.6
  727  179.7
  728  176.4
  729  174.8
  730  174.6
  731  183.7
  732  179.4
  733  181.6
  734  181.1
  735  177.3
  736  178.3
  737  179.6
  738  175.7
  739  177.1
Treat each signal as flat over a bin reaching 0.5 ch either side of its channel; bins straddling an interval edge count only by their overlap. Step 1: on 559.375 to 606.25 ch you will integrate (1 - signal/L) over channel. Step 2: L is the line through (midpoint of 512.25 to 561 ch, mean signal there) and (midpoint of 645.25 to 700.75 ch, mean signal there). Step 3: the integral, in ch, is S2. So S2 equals 3.4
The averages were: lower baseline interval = 148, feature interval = 140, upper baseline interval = 156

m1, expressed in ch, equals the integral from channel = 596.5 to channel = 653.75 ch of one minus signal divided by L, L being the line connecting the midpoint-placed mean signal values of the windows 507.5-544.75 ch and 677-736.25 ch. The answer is 3.9 ch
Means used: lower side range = 145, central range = 147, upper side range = 169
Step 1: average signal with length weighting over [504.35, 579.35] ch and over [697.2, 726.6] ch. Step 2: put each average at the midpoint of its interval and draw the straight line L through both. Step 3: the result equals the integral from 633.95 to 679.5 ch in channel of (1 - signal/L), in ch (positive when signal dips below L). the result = 3.06 ch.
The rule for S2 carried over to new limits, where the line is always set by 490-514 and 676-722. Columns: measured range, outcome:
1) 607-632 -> 1.77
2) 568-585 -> 1.82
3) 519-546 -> 0.31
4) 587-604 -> 1.35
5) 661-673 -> 0.52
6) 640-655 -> 1.02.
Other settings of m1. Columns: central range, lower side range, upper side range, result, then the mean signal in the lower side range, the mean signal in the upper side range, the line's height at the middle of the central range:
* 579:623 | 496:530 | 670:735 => 3.3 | 143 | 167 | 155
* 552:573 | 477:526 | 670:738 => 1.0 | 143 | 168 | 150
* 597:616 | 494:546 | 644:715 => 1.0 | 145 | 159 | 153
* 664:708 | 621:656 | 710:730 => 1.0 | 149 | 175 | 164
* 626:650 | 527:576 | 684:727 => 1.5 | 147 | 169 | 159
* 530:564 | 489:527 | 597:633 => -1.5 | 143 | 146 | 144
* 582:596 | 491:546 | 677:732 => 1.2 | 145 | 168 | 154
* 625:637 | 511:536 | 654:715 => 0.4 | 142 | 161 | 155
